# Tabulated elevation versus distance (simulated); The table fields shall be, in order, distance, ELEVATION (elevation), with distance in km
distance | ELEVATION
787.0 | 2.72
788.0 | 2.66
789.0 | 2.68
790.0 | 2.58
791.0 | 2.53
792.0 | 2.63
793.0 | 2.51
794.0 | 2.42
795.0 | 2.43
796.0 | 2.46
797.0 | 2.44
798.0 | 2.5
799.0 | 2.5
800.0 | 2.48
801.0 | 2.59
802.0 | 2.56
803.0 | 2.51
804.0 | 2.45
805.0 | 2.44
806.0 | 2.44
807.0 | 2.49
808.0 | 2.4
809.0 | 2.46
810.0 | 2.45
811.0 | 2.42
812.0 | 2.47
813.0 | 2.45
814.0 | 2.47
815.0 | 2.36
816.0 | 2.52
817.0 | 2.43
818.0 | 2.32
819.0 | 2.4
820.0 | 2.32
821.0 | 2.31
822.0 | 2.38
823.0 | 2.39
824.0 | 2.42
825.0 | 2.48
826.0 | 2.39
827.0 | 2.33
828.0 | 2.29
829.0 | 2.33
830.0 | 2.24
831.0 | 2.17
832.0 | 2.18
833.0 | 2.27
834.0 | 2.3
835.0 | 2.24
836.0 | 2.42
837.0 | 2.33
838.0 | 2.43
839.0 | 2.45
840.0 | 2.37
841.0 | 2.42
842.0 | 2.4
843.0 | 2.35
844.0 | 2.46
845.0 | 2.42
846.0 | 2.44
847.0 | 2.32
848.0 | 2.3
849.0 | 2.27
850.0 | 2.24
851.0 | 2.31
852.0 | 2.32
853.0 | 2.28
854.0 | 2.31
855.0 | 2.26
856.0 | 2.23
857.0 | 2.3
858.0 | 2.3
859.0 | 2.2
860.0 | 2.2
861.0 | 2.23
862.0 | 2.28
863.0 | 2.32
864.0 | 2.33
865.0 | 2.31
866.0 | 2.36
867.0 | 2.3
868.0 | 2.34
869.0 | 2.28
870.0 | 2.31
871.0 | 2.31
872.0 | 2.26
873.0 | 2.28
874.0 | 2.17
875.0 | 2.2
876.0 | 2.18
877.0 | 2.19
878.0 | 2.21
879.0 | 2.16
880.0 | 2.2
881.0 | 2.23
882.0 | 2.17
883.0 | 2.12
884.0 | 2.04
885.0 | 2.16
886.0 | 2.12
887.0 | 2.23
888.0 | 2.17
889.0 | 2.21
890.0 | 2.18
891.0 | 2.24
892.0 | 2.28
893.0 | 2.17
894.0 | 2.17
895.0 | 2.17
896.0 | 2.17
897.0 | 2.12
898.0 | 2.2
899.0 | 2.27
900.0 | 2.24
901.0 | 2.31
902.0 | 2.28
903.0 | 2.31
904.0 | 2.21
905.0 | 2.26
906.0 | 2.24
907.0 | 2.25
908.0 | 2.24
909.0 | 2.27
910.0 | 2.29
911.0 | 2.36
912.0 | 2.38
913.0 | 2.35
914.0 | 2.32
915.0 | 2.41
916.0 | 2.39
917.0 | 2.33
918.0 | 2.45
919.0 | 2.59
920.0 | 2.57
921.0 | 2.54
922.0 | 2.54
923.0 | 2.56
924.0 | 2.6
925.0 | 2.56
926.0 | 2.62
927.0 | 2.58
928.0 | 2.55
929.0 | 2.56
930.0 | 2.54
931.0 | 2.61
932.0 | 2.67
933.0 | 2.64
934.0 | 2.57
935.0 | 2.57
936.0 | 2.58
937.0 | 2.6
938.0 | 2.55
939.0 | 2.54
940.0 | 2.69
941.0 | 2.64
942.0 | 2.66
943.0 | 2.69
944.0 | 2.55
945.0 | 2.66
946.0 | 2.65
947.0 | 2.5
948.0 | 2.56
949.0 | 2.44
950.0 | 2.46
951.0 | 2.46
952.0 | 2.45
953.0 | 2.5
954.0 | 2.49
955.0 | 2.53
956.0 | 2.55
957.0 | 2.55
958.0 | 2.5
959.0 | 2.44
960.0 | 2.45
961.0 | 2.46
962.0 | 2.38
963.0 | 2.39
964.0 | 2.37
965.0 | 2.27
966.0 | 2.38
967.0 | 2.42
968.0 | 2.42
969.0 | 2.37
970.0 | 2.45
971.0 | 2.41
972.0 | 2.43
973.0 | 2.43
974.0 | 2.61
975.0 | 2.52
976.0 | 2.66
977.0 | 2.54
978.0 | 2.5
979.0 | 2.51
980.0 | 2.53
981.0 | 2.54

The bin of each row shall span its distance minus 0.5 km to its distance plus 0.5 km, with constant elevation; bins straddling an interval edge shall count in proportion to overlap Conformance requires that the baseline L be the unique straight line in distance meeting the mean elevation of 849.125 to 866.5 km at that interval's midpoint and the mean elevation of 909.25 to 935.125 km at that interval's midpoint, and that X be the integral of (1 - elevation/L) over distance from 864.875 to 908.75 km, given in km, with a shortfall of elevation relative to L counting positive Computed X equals 2.9 km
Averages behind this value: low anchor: 2.28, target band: 2.22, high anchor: 2.5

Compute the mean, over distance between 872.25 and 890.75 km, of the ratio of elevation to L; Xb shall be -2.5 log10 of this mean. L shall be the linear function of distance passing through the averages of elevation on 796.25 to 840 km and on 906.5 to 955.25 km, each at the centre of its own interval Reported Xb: 0.13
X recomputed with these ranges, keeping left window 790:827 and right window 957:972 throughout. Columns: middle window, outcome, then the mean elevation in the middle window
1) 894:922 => 1.3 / 2.32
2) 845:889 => 3.3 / 2.25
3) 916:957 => -2.3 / 2.56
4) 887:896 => 0.9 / 2.2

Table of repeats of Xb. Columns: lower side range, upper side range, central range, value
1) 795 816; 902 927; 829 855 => 0.05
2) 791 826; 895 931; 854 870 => 0.06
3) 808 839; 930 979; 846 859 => 0.05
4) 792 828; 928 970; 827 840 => 0.07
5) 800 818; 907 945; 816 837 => 0.06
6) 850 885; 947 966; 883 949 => -0.02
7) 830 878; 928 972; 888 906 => 0.08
